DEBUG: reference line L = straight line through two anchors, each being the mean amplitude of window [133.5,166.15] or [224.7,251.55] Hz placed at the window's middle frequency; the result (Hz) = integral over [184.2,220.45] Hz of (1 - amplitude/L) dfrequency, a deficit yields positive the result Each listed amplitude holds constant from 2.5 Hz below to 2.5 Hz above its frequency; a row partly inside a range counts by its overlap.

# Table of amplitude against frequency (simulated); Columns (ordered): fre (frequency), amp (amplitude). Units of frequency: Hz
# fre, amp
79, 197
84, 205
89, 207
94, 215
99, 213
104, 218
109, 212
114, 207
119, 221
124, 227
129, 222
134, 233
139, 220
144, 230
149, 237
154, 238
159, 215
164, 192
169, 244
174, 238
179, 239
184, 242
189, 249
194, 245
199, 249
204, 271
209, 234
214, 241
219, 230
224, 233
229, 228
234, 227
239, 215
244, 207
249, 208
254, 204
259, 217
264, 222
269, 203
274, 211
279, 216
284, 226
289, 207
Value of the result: -4.2 Hz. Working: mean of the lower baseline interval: 223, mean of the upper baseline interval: 218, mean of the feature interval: 246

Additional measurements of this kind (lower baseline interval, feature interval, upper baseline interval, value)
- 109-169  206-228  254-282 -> -1.8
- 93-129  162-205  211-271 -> -4.4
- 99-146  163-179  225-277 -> -0.8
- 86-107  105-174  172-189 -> 1.2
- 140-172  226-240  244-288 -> -0.5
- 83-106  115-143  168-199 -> 0.0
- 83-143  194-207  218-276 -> -2.3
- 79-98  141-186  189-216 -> 0.8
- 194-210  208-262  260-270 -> 2.5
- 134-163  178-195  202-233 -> -0.8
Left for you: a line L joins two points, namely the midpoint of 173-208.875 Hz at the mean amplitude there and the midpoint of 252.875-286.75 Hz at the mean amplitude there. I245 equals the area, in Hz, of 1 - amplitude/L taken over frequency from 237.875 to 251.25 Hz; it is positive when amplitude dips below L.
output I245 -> 0.9 Hz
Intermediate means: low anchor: 247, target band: 210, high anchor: 215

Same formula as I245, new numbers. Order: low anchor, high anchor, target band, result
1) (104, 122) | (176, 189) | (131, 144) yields -0.16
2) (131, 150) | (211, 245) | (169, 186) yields -0.90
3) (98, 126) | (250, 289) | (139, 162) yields -1.33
